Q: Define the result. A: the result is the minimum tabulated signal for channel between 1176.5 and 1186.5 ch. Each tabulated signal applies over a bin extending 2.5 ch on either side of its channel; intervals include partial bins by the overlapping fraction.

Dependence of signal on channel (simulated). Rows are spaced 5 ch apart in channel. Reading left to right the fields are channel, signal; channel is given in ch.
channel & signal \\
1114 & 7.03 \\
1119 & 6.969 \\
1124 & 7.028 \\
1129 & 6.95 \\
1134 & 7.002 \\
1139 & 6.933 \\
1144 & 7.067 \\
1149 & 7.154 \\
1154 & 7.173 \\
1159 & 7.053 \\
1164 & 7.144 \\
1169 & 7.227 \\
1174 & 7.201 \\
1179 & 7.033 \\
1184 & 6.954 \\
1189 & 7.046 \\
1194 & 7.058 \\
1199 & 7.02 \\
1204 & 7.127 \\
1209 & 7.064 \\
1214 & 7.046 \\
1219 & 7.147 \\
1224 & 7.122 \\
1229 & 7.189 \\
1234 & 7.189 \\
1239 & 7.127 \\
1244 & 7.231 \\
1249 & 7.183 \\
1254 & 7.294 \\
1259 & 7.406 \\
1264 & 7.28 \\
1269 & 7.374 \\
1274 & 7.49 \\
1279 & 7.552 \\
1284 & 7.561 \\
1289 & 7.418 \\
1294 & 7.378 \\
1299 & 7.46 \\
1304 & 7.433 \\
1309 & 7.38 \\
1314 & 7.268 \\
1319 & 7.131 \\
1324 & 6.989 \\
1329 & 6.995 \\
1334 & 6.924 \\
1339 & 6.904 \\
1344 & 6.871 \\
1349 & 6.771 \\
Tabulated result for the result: 6.954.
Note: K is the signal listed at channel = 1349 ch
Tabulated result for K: 6.771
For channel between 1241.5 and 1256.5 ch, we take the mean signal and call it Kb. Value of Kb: 7.24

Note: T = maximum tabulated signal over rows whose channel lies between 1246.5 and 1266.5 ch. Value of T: 7.406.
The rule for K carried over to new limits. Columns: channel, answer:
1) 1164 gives 7.144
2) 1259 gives 7.406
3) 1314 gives 7.268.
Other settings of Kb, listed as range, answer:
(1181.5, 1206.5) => 7.04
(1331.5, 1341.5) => 6.91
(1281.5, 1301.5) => 7.45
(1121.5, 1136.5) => 6.99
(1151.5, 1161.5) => 7.11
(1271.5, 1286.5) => 7.53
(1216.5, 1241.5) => 7.15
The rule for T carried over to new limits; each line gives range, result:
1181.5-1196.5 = 7.058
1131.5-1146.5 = 7.067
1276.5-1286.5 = 7.561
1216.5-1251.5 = 7.231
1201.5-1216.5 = 7.127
